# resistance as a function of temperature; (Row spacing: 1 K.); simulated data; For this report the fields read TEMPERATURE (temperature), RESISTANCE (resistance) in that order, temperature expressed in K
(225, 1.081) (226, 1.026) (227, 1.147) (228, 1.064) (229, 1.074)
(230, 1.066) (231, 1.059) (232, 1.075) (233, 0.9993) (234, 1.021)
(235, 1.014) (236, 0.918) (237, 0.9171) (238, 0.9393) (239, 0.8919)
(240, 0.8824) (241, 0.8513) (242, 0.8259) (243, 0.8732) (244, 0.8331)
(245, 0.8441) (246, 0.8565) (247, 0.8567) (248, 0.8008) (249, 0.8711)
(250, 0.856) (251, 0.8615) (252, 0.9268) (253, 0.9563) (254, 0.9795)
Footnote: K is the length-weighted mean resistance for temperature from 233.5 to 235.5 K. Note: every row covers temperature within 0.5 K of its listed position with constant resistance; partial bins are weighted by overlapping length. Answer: 1.02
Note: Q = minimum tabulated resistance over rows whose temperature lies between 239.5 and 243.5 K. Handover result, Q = 0.8259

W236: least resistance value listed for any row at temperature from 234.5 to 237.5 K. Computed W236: 0.9171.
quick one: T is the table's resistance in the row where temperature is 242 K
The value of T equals 0.8259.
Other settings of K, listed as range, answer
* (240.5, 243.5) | 0.85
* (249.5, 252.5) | 0.881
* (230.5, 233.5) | 1.04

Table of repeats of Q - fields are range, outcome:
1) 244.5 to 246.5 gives 0.8441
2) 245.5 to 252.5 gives 0.8008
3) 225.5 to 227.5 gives 1.026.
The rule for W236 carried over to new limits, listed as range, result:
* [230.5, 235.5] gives 0.9993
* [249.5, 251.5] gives 0.856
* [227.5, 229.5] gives 1.064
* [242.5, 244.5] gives 0.8331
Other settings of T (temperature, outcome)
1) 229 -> 1.074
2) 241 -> 0.8513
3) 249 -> 0.8711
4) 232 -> 1.075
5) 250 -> 0.856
